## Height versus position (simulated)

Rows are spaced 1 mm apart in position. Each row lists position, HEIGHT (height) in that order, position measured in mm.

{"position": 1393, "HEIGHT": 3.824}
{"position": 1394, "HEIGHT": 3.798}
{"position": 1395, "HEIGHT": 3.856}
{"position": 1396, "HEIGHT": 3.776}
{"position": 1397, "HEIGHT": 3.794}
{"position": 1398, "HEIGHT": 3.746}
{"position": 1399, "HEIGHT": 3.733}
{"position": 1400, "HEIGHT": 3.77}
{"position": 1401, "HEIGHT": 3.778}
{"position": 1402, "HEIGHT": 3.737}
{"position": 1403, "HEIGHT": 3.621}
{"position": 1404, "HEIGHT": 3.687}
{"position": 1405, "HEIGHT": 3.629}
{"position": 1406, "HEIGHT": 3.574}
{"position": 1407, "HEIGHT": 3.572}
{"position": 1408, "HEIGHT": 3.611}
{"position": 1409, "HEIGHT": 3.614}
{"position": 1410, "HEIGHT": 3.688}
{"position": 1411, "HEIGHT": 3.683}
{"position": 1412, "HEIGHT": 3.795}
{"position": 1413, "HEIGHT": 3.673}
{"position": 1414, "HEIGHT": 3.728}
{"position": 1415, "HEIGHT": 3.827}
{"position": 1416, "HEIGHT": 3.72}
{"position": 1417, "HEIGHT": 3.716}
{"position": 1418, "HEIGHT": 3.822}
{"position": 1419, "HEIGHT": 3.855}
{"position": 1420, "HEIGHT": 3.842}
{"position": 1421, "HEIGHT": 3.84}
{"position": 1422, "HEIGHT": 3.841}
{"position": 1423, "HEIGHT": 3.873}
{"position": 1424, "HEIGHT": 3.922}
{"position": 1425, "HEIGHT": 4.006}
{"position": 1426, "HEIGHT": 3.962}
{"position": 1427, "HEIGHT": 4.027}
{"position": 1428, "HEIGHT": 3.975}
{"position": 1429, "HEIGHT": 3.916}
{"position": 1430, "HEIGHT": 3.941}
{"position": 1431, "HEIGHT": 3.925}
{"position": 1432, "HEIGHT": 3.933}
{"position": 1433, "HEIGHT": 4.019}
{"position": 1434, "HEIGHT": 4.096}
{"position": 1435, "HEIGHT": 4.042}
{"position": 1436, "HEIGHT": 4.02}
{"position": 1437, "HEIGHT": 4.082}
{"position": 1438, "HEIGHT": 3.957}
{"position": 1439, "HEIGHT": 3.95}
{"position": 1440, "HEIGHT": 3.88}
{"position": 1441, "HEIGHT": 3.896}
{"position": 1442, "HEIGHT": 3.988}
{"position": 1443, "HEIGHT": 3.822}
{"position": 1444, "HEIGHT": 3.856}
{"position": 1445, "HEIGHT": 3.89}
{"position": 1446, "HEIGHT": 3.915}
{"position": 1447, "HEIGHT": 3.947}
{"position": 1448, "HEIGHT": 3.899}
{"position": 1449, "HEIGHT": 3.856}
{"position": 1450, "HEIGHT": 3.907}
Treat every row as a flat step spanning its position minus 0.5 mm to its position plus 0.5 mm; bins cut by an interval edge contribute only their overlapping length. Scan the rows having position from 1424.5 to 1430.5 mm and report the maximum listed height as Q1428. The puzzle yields 4.027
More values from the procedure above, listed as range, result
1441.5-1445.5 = 3.988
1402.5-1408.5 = 3.687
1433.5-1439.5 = 4.096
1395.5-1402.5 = 3.794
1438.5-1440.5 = 3.95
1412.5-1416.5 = 3.827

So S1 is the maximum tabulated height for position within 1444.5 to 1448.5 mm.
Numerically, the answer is 3.947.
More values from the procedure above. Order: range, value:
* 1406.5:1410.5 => 3.688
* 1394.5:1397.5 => 3.856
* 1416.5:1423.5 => 3.873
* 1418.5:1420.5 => 3.855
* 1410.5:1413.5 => 3.795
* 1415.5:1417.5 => 3.72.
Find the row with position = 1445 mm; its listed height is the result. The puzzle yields 3.89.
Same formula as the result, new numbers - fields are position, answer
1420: 3.842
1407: 3.572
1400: 3.77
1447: 3.947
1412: 3.795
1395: 3.856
